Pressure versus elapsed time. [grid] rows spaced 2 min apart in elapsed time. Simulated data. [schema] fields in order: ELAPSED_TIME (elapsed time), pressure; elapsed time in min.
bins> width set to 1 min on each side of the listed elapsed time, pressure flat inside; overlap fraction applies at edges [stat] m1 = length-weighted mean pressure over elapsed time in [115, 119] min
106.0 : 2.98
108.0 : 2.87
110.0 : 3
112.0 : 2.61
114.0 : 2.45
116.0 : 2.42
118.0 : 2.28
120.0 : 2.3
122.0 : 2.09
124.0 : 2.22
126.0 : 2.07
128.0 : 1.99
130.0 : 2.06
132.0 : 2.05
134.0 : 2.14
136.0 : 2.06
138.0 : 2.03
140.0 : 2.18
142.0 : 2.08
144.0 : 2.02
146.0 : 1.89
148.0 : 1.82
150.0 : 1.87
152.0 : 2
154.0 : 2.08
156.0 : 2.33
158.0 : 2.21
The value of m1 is 2.35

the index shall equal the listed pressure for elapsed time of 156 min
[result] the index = 2.33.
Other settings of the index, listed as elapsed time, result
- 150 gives 1.87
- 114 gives 2.45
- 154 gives 2.08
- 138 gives 2.03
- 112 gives 2.61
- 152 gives 2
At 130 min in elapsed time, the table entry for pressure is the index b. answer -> 2.06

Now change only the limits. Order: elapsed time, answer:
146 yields 1.89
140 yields 2.18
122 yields 2.09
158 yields 2.21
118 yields 2.28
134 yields 2.14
